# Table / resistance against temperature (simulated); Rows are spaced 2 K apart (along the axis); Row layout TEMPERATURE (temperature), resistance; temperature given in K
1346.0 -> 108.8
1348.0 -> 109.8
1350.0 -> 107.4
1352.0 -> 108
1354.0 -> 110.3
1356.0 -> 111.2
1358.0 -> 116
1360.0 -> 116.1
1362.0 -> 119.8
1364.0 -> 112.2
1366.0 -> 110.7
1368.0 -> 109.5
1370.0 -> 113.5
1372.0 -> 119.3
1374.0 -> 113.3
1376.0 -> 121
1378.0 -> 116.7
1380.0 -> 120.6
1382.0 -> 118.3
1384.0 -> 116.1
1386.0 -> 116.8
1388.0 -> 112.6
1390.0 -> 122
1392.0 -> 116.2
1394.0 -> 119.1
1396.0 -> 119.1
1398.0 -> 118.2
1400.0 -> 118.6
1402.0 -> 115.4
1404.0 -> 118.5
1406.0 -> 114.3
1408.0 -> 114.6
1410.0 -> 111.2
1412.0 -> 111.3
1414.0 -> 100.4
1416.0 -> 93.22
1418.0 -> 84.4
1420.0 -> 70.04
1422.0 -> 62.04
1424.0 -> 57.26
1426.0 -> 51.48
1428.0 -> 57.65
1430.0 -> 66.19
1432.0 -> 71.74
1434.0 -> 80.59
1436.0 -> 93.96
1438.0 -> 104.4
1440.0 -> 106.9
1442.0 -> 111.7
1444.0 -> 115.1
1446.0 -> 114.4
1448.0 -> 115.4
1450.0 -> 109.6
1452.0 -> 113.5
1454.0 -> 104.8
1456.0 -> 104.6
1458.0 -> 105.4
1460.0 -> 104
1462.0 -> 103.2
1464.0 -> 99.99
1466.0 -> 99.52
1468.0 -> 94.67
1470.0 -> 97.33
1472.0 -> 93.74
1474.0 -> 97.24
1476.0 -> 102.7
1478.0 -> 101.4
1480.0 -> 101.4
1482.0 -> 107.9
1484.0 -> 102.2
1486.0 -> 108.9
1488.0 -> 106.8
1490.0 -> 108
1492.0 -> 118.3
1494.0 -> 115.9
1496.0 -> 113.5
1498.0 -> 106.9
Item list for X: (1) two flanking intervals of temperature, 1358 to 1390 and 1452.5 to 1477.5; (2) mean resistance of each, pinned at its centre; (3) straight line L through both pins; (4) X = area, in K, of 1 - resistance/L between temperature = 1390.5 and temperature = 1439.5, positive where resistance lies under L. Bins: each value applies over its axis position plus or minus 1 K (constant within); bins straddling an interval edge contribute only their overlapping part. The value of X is 6.5 K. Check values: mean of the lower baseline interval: 116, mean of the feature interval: 95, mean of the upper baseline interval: 101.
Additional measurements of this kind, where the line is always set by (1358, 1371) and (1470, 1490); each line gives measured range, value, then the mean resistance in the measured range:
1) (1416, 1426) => 3.61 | 69.2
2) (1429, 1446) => 1.84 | 95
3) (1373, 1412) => -2.02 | 117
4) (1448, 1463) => -0.30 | 107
